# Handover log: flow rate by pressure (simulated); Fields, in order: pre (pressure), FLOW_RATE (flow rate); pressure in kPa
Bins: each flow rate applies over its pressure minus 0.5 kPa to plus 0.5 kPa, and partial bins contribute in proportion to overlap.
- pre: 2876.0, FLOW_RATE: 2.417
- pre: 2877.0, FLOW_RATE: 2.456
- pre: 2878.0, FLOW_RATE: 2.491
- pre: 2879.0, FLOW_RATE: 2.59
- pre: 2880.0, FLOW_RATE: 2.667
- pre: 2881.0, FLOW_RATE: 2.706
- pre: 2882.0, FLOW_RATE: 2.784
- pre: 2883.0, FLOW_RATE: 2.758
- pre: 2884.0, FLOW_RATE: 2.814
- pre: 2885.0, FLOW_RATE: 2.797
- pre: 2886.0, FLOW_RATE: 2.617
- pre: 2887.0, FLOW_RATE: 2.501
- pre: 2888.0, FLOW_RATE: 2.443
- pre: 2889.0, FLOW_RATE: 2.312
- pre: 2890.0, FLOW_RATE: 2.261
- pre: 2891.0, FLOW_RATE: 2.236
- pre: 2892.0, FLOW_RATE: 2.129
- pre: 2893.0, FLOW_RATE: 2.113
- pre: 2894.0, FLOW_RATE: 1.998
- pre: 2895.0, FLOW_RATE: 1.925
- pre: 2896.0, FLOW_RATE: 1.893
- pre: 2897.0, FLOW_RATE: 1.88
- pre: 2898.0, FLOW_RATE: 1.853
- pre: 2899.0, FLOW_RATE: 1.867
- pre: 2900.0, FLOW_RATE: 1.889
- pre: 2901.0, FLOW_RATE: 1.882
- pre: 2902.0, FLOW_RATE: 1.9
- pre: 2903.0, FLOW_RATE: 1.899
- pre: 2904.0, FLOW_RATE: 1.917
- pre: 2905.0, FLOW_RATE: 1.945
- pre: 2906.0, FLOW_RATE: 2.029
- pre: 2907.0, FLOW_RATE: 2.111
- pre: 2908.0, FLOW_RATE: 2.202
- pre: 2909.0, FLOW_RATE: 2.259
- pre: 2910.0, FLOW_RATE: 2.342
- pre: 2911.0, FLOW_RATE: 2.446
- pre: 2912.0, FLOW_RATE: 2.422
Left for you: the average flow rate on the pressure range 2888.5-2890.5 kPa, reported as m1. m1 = 2.29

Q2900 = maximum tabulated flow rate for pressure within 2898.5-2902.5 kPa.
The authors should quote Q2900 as 1.9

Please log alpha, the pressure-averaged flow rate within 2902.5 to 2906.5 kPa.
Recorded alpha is 1.95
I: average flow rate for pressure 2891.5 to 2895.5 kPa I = 2.04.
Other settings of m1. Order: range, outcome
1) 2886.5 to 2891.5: 2.35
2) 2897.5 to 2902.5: 1.88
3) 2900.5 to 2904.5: 1.9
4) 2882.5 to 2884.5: 2.79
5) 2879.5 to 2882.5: 2.72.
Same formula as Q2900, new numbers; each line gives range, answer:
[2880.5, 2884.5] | 2.814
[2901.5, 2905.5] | 1.945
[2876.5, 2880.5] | 2.667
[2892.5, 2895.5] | 2.113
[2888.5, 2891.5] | 2.312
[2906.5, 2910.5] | 2.342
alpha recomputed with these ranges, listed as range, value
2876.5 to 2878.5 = 2.47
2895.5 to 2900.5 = 1.88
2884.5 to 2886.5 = 2.71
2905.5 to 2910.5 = 2.19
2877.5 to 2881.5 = 2.61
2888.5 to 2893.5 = 2.21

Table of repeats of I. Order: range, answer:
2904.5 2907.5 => 2.03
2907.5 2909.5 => 2.23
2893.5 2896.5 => 1.94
